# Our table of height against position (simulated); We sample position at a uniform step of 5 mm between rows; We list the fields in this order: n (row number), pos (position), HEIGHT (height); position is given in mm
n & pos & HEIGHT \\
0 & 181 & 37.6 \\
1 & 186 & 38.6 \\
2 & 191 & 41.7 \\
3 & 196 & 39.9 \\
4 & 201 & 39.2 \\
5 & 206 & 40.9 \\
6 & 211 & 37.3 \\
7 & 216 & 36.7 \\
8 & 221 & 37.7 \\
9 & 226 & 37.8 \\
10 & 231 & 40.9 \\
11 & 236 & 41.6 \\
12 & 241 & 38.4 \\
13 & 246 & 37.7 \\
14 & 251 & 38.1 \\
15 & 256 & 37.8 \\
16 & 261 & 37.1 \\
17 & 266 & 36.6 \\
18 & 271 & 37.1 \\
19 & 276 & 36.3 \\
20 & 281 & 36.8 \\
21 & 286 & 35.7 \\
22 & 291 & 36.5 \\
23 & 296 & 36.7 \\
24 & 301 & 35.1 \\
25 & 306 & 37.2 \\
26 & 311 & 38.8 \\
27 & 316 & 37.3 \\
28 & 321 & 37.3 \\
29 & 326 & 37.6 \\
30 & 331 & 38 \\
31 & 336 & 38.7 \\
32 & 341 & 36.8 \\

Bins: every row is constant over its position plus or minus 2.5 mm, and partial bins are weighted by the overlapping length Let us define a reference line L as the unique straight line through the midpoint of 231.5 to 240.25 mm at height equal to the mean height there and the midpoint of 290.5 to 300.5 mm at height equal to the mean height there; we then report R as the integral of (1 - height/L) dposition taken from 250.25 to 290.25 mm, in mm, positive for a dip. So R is 1.4 mm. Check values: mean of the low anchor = 40.8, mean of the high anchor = 36.3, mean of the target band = 36.9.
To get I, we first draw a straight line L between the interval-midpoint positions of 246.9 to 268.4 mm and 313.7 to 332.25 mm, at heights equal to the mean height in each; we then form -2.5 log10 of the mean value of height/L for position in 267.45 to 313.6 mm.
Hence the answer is 0.02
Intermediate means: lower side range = 37.4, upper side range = 37.5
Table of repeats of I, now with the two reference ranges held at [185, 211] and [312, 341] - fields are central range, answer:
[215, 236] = 0.018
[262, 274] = 0.054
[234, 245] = -0.012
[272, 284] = 0.057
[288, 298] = 0.051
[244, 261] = 0.034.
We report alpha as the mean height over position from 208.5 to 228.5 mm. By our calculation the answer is 37.4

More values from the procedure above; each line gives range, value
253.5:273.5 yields 37.1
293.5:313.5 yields 37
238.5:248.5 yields 38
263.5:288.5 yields 36.5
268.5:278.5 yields 36.7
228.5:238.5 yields 41.2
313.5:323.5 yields 37.3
